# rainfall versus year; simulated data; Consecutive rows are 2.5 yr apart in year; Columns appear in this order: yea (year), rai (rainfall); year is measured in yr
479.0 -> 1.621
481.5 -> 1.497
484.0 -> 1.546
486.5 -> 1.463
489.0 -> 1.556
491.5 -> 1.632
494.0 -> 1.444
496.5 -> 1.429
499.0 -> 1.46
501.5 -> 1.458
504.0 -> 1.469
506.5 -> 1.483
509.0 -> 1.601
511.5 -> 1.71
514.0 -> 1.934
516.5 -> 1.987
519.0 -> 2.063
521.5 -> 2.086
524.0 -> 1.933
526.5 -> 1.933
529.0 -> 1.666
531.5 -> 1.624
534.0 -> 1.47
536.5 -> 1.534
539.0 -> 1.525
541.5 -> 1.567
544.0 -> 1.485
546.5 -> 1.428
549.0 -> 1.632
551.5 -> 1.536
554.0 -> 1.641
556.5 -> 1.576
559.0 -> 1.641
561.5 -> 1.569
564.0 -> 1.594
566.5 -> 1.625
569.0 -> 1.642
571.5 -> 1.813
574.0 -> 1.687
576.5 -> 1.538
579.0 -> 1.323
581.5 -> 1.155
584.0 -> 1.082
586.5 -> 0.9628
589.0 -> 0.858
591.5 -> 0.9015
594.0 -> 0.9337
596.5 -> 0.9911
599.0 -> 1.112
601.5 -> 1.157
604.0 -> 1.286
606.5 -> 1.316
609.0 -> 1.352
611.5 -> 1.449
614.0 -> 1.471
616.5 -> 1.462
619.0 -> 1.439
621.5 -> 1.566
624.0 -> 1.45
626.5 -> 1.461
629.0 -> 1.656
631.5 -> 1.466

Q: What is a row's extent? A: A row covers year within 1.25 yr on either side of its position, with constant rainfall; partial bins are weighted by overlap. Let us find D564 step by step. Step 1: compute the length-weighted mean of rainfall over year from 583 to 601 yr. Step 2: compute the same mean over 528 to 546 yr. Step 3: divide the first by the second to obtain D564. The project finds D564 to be 0.6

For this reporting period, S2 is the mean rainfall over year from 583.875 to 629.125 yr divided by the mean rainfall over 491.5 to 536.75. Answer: 0.7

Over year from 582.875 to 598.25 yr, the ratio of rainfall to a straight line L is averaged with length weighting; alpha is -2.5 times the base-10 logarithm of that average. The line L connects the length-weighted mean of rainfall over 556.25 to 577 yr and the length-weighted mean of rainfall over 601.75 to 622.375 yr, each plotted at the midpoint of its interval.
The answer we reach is 0.50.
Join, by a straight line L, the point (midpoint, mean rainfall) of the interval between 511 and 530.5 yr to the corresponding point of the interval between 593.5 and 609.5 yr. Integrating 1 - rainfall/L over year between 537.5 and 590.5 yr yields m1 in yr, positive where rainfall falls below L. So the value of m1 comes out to 1.7 yr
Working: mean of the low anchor 1.92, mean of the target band 1.47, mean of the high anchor 1.17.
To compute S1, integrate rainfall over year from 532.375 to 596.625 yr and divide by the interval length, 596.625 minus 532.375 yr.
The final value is 1.42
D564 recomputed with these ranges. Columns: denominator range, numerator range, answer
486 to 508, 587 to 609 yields 0.73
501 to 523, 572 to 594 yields 0.68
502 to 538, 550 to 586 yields 0.87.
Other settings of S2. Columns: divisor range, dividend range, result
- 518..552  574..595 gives 0.67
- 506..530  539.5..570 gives 0.85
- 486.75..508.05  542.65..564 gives 1.05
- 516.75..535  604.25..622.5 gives 0.78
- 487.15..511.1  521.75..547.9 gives 1.08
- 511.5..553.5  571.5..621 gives 0.73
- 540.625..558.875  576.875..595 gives 0.68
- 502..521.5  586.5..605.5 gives 0.59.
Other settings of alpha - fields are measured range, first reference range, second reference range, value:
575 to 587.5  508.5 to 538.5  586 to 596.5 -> -0.16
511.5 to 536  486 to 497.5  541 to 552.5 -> -0.21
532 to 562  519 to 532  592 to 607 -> 0.07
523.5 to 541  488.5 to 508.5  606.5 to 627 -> -0.12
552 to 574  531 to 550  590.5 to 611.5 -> -0.18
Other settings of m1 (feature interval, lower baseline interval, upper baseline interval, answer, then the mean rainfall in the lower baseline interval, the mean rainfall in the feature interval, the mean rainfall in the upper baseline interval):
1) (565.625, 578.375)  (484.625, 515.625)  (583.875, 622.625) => -3.2 yr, 1.56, 1.65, 1.21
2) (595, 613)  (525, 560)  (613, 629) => 3.3 yr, 1.59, 1.24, 1.49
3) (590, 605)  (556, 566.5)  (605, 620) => 4.2 yr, 1.6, 1.06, 1.41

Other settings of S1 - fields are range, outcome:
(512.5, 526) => 1.99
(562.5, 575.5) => 1.67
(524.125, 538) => 1.67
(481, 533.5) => 1.67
